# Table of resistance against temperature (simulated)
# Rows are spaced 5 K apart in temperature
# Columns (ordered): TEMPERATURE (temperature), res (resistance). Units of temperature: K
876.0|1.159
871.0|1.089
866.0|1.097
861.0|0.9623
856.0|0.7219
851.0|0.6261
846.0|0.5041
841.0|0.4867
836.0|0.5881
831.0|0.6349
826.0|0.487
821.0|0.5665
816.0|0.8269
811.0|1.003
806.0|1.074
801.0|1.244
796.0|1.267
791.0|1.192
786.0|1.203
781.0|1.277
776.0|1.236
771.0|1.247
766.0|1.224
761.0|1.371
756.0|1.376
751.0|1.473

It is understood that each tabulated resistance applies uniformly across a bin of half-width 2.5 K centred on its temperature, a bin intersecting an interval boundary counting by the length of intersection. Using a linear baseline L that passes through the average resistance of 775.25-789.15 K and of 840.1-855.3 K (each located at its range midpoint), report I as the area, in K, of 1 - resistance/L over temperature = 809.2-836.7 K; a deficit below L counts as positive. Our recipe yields 4.8 K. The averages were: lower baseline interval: 1.24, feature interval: 0.683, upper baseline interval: 0.566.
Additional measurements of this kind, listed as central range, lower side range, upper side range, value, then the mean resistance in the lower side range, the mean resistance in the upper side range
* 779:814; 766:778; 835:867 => -3.3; 1.24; 0.7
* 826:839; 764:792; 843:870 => 4.8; 1.23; 0.794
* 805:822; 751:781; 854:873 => 4.0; 1.3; 0.971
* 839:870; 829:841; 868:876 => 4.5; 0.585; 1.11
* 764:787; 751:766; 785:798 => 0.9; 1.37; 1.22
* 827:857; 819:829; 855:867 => 5.6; 0.53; 0.931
